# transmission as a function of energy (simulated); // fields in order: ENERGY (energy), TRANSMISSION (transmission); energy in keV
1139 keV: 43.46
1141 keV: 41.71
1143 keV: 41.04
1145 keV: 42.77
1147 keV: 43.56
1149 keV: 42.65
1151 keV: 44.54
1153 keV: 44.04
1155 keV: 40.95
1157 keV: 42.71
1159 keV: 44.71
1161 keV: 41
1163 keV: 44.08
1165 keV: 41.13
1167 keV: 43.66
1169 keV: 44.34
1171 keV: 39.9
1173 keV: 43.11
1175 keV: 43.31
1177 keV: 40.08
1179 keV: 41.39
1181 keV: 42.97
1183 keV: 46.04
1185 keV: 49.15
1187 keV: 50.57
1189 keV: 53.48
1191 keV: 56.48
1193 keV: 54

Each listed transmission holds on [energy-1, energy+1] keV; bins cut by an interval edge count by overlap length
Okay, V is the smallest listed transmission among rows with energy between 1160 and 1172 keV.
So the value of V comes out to 39.9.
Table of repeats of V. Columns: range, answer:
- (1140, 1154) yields 41.04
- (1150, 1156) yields 40.95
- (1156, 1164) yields 41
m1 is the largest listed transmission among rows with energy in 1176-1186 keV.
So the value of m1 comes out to 49.15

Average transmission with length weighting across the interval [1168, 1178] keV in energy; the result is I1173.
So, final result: 42.1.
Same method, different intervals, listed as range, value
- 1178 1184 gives 43.5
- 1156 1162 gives 42.8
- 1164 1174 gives 42.4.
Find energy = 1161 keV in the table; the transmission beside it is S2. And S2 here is 41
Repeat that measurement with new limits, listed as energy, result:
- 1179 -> 41.39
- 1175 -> 43.31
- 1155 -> 40.95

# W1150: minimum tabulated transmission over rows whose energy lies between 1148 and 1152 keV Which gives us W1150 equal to 42.65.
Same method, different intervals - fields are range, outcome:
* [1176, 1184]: 40.08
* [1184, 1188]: 49.15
